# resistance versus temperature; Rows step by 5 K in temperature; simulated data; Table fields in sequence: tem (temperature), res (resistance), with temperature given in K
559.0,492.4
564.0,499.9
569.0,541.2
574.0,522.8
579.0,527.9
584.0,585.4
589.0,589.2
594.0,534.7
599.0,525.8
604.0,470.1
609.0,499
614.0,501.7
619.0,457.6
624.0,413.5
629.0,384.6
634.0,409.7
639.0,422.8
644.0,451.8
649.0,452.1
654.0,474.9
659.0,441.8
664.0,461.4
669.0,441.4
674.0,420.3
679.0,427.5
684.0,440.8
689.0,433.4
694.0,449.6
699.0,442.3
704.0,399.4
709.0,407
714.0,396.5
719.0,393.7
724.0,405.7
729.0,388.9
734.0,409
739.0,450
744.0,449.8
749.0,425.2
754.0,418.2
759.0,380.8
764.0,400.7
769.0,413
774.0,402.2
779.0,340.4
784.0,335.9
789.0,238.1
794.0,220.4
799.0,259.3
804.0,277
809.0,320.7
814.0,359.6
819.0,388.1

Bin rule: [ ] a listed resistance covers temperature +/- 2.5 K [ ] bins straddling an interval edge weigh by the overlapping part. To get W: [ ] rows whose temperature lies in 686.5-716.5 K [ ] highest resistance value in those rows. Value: 449.6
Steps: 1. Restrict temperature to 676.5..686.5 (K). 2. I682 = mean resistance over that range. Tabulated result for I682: 434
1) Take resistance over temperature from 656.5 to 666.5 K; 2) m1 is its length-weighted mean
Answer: 452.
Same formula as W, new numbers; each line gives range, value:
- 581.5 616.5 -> 589.2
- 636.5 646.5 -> 451.8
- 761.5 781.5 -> 413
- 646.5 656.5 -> 474.9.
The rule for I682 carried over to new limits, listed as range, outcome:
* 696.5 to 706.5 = 421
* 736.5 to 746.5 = 450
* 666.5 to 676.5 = 431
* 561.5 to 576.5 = 521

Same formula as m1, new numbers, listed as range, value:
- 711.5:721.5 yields 395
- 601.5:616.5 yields 490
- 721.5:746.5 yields 421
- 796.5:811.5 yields 286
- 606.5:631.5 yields 451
